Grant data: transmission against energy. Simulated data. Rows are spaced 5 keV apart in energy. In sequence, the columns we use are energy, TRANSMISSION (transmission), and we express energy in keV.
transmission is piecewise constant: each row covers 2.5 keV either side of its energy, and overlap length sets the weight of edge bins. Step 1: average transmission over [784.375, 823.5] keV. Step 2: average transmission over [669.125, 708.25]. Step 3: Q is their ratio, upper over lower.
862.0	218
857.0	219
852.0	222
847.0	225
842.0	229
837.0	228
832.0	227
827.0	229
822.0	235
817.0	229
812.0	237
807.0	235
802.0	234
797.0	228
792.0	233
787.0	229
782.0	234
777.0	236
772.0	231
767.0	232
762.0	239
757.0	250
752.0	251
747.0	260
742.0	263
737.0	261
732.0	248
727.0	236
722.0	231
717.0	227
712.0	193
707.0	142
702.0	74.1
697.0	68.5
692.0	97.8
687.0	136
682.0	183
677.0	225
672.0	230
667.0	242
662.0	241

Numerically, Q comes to 1.60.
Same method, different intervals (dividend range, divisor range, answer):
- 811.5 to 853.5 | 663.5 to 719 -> 1.38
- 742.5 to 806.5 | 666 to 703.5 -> 1.53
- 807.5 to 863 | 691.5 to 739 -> 1.26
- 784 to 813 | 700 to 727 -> 1.28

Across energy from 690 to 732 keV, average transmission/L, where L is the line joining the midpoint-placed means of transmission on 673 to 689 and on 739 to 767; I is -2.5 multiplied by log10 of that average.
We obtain 0.30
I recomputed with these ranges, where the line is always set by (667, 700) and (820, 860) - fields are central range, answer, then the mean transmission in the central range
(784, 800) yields -0.12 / 230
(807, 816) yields -0.10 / 235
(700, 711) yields 0.38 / 121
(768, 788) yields -0.16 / 233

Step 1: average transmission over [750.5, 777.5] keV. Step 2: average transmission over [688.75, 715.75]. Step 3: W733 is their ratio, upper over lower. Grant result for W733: 2.0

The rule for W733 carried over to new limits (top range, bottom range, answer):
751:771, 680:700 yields 2.04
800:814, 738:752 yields 0.91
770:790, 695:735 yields 1.29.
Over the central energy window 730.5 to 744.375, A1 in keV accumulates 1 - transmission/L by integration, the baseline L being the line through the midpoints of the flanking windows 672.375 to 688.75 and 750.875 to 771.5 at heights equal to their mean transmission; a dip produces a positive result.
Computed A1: -2.0 keV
